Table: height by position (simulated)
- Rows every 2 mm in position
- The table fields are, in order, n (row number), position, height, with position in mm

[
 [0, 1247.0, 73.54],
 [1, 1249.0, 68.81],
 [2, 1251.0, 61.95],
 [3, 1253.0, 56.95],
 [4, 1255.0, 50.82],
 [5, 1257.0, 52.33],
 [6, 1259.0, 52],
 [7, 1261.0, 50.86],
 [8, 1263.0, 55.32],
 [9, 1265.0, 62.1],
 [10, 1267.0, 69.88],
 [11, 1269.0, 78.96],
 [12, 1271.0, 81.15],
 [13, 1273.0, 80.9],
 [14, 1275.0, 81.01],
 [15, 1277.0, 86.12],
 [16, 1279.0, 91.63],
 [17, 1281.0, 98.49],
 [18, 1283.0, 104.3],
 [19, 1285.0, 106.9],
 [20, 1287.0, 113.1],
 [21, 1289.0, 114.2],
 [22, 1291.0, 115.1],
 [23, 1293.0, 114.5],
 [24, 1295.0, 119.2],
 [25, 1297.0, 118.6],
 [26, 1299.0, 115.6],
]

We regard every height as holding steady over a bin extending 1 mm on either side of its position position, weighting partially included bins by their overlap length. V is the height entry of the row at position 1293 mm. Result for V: 114.5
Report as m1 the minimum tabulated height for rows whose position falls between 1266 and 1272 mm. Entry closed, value 69.88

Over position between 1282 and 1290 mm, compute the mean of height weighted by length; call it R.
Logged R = 110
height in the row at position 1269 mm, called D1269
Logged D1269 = 78.96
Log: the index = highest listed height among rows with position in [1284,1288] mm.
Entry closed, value 113.1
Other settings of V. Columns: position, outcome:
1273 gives 80.9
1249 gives 68.81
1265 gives 62.1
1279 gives 91.63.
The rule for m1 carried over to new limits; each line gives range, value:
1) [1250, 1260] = 50.82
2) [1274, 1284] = 81.01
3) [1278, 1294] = 91.63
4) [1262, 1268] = 55.32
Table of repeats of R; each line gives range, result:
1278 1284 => 98.1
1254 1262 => 51.5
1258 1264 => 52.7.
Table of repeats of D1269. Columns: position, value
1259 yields 52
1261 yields 50.86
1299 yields 115.6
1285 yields 106.9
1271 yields 81.15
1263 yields 55.32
